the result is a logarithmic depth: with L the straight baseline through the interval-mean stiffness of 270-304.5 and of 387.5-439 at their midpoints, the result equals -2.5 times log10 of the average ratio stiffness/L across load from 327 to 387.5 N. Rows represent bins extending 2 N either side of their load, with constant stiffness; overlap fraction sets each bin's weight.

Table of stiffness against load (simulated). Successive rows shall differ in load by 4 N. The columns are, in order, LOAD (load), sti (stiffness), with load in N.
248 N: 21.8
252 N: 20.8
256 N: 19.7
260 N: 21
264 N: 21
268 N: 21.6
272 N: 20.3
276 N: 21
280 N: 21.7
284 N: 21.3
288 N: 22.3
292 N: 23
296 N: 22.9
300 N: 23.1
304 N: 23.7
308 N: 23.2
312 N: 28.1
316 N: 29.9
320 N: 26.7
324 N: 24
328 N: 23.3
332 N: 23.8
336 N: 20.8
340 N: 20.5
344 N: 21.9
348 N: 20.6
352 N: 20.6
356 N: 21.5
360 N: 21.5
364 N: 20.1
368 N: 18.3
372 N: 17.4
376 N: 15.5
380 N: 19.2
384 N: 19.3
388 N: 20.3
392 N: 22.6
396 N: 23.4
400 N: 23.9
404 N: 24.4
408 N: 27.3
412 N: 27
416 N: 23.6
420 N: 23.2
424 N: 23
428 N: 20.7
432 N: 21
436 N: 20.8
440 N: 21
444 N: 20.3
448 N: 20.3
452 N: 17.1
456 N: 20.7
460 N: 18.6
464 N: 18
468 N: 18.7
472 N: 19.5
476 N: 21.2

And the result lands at 0.12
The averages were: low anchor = 22.1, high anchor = 23.2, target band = 20.2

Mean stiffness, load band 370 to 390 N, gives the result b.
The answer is 18.3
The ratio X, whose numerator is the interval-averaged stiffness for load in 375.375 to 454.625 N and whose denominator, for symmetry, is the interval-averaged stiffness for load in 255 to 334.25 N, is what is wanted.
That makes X 0.9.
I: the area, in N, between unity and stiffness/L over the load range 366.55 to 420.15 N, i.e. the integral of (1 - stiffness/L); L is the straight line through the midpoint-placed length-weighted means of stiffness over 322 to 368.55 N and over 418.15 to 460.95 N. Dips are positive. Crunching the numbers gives -1.9 N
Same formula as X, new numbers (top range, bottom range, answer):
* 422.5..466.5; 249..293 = 0.95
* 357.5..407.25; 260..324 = 0.89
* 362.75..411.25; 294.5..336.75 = 0.86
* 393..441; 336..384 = 1.18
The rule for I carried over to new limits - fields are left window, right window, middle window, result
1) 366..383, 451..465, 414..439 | -4.98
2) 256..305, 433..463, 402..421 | -4.66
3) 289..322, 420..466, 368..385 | 3.57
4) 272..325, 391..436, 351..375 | 4.02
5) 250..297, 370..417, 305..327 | -4.64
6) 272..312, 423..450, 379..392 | 0.87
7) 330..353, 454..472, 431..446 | -0.94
